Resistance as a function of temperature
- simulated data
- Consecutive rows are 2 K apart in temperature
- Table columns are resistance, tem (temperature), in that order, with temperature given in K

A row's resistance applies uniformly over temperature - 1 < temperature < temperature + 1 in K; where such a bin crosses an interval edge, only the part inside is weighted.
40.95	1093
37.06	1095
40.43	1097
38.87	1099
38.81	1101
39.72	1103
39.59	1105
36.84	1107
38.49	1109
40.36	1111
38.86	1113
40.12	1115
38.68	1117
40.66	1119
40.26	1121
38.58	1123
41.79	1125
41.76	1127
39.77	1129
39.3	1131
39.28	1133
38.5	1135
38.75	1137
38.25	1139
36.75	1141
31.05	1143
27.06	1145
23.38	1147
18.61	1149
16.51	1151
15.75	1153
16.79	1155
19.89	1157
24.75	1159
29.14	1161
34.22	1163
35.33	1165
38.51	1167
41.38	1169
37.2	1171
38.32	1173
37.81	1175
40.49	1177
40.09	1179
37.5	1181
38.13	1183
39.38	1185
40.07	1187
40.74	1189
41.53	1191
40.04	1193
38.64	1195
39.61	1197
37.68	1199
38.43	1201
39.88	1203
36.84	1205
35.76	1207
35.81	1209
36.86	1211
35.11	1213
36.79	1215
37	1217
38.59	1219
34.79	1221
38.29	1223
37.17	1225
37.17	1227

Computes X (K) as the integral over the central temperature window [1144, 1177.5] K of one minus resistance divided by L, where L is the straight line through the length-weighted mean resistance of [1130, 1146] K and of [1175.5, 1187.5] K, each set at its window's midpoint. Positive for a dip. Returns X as 7.90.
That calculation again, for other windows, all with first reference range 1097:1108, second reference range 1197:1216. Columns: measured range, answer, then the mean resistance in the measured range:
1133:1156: 6.2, 27.9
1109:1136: -0.8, 39.8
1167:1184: -0.5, 38.8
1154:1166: 3.6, 26.7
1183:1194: -0.8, 40.1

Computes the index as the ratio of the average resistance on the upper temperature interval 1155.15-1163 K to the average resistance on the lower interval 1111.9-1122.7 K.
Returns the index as 0.63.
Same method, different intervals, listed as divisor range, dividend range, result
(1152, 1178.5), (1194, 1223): 1.18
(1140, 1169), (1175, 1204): 1.47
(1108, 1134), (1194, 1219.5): 0.94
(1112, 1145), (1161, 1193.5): 1.00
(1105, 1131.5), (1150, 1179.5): 0.78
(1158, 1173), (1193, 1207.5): 1.11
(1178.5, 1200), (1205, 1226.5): 0.93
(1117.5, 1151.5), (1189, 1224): 1.08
